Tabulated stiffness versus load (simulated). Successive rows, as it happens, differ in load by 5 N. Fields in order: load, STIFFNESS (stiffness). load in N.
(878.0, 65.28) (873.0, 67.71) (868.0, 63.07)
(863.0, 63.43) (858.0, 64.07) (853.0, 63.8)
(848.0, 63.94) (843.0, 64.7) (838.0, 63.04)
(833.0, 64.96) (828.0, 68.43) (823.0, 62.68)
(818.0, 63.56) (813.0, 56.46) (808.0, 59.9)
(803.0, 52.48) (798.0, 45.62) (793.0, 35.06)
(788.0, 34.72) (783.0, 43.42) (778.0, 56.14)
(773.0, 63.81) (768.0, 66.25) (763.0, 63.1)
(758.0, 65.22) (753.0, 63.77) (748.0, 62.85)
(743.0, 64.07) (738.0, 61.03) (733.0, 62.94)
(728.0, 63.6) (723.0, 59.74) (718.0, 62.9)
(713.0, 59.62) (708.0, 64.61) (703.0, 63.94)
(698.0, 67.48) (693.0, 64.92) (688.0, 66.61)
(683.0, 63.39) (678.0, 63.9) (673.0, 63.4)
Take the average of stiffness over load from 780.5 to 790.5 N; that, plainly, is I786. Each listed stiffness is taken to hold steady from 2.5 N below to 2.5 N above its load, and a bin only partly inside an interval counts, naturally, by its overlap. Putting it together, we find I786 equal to 39.1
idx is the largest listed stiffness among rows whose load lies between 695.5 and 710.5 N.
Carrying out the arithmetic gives 67.48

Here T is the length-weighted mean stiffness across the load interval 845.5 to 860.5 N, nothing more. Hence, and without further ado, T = 63.9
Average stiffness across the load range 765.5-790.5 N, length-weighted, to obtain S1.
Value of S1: 52.9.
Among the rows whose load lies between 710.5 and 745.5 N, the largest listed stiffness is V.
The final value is 64.07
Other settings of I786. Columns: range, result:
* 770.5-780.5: 60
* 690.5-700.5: 66.2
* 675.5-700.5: 65.3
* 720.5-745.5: 62.3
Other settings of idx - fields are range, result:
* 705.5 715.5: 64.61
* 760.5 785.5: 66.25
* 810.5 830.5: 68.43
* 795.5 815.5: 59.9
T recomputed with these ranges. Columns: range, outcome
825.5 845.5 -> 65.3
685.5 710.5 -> 65.5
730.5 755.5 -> 62.9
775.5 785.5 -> 49.8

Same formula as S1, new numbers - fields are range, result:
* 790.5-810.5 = 48.3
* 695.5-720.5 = 63.7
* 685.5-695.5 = 65.8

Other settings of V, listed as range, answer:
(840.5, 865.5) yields 64.7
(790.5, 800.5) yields 45.62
